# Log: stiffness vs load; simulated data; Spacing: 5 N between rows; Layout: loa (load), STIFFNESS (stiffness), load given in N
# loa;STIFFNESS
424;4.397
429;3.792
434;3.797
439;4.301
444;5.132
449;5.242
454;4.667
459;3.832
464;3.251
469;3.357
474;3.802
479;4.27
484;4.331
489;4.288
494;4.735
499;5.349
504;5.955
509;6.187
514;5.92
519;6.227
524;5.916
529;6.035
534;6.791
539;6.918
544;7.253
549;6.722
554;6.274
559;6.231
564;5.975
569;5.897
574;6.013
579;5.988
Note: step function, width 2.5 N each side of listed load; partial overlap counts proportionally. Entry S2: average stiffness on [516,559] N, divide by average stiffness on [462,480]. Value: 1.79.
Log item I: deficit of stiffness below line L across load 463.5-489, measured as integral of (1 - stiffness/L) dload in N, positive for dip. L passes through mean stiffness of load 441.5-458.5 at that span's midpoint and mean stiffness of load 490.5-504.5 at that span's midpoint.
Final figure 5.84 N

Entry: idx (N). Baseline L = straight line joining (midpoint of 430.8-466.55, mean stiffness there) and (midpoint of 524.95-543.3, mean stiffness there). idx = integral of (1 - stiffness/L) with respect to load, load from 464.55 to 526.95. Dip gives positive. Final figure 7.08 N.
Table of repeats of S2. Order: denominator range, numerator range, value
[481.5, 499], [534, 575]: 1.41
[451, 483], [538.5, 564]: 1.69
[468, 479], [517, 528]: 1.61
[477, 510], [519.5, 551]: 1.32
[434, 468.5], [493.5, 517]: 1.33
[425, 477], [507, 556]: 1.56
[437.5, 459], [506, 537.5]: 1.31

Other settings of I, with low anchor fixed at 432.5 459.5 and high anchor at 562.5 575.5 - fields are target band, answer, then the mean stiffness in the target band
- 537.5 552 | -3.2 N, 6.94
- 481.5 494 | 1.6 N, 4.39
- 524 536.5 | -1.8 N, 6.31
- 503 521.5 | -2.7 N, 6.08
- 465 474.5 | 2.7 N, 3.48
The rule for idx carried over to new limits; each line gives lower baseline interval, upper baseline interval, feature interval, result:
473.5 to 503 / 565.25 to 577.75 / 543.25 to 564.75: -3.1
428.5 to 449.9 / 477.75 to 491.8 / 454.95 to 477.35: 3.6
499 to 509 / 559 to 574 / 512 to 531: -0.4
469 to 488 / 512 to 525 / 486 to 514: -1.1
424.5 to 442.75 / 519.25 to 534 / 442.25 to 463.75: -0.3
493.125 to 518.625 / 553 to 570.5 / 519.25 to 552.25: -3.6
